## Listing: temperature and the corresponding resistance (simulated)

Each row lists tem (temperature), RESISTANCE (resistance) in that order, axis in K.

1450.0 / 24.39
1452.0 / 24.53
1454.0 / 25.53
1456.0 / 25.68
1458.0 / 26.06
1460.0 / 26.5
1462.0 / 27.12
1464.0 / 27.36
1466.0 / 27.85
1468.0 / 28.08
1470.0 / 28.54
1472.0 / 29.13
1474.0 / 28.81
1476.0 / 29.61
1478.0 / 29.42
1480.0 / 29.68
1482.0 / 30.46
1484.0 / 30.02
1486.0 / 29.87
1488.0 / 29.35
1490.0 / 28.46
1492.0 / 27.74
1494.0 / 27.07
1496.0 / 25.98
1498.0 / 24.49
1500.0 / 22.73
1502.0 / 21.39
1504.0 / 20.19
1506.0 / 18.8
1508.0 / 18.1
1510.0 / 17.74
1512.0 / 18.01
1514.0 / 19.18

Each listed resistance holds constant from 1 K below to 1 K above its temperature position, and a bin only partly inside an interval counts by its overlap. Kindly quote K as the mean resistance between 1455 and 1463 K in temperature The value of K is 26.3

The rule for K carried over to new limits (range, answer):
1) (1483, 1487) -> 29.9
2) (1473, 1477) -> 29.2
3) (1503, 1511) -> 18.7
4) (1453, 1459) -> 25.8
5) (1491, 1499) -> 26.3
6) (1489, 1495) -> 27.8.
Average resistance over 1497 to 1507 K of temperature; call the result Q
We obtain 21.5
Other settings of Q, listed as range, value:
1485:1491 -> 29.2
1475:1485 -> 29.8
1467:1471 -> 28.3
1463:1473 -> 28.2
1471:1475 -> 29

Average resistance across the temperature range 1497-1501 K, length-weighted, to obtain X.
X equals 23.6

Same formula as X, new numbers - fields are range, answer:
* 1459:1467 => 27.2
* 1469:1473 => 28.8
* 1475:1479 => 29.5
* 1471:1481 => 29.3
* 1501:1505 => 20.8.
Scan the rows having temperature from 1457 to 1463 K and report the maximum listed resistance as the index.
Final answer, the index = 27.12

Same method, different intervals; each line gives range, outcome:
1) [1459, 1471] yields 28.54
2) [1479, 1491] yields 30.46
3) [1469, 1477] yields 29.61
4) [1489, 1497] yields 28.46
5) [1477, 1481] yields 29.68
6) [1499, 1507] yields 22.73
